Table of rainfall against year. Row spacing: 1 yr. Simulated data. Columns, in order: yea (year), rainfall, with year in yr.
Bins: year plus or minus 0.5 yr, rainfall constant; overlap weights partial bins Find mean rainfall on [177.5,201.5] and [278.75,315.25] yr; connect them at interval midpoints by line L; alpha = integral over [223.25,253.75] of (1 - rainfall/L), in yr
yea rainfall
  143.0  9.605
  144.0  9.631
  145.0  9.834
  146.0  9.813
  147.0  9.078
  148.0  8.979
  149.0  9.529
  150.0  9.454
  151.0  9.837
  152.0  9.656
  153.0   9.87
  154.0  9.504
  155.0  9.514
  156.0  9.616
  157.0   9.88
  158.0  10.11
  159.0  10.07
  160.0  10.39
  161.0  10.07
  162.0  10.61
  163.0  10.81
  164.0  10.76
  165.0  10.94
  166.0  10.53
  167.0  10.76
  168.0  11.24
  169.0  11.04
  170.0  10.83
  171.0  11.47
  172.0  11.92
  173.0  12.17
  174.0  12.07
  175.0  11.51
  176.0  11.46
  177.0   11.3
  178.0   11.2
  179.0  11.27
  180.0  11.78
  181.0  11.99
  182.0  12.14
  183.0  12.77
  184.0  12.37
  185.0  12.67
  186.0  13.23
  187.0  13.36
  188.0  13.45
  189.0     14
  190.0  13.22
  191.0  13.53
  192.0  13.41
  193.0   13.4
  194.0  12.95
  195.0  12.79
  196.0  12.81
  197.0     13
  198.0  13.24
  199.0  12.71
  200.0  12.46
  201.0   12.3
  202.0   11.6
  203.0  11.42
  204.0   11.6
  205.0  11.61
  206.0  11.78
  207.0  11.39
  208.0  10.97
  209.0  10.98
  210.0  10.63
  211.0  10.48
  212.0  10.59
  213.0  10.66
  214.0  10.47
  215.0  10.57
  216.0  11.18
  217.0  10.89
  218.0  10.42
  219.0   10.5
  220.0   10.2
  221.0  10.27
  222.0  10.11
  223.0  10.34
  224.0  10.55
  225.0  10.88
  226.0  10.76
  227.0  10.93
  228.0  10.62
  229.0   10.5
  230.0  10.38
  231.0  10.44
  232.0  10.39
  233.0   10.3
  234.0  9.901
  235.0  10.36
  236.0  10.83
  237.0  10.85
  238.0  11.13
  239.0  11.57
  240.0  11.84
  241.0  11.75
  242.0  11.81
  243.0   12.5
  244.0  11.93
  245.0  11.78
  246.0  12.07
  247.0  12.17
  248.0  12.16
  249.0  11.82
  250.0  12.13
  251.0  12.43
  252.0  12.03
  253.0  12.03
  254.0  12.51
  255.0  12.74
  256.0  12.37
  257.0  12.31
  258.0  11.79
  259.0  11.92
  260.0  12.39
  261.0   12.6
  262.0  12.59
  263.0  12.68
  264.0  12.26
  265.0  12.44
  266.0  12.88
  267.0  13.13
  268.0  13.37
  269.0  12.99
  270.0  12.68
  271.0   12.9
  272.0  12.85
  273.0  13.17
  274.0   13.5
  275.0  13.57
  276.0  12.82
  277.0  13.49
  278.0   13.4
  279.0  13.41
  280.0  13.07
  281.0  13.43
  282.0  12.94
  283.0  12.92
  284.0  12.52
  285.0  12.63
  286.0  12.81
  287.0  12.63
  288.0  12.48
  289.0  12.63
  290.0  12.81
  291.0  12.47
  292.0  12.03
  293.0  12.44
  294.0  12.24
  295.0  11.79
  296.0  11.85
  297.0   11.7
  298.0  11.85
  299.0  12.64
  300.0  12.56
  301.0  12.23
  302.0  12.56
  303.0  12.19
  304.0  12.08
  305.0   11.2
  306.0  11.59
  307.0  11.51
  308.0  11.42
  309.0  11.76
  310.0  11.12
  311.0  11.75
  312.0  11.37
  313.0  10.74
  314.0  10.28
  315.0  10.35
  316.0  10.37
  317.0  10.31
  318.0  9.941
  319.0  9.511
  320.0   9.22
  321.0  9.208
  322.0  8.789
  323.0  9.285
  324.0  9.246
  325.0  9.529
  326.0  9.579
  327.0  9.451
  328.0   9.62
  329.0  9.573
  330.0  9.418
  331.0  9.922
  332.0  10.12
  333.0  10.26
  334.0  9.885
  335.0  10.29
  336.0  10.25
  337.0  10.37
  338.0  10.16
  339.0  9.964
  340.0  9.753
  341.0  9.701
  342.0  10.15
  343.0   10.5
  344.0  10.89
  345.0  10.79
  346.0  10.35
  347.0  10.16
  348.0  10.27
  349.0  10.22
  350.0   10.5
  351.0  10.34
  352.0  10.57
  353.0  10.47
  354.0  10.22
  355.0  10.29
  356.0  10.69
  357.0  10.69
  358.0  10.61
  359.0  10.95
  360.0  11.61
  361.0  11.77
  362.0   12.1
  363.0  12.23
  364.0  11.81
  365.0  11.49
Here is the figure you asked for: 2.8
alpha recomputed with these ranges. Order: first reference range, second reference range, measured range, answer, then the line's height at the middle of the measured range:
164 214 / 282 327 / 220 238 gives 1.9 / 11.7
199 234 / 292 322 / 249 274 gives -3.3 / 11.1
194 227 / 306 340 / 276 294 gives -3.9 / 10.5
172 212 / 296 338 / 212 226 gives 1.5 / 11.9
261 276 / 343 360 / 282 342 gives 3.5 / 11.7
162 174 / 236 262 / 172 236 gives -0.3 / 11.5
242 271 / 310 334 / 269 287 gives -2.3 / 11.6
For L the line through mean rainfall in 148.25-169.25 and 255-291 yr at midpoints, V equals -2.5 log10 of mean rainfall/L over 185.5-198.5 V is -0.209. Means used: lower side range 10.2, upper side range 12.8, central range 13.3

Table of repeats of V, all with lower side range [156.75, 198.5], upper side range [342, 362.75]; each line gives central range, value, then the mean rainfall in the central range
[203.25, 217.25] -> 0.06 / 11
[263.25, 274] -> -0.15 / 12.9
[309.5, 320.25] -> 0.05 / 10.5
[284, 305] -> -0.11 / 12.3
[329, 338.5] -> 0.08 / 10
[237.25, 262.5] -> -0.06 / 12.1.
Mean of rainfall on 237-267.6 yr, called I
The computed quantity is 12.2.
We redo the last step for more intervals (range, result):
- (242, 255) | 12.1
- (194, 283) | 11.8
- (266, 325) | 11.9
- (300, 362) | 10.5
